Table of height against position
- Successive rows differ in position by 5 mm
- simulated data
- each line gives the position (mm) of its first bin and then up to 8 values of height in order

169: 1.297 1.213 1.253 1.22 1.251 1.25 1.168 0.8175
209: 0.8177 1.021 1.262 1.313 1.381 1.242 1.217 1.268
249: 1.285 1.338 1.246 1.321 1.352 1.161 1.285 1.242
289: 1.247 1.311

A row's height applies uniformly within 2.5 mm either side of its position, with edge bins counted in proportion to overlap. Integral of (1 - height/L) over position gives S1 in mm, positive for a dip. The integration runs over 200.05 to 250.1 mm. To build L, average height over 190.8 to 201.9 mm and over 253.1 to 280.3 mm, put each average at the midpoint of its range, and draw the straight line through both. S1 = 3.0 mm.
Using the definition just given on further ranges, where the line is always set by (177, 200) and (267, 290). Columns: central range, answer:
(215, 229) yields -0.4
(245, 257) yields -0.5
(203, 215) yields 3.5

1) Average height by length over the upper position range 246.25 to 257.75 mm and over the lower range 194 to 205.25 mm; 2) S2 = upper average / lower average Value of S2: 1.22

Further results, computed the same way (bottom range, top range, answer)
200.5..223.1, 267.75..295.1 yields 1.25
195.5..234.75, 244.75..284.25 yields 1.14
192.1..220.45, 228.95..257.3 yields 1.23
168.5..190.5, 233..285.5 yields 1.02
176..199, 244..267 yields 1.05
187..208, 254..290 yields 1.16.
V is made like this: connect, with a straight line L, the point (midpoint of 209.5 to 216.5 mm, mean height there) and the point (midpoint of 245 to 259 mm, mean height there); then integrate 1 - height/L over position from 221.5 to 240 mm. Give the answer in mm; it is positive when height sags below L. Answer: -3.0 mm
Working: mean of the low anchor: 0.963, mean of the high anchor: 1.3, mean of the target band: 1.29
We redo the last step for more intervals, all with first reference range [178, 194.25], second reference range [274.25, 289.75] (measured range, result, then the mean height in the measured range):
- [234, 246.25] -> 0.02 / 1.24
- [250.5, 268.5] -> -0.90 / 1.31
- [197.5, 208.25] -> 2.55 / 0.948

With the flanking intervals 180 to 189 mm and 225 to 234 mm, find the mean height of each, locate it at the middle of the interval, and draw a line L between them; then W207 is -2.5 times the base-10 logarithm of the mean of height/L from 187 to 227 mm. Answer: 0.15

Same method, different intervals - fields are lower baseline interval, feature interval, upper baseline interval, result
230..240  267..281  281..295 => 0.00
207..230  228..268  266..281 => -0.06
